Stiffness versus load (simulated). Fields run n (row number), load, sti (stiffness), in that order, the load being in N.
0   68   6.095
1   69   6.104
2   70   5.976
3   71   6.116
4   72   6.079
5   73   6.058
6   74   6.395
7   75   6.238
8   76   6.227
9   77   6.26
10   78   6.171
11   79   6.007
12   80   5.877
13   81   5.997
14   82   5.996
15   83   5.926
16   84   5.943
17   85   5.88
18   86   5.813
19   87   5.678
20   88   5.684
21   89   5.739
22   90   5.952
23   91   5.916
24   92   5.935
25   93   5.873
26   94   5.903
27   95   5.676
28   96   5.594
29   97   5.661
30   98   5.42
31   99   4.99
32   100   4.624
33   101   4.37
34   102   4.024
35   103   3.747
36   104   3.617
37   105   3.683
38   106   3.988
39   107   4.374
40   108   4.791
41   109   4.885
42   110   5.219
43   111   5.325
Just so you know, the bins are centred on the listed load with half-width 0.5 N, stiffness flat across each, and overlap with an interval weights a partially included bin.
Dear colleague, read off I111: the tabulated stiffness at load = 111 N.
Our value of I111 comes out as 5.325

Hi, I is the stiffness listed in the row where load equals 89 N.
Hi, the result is 5.739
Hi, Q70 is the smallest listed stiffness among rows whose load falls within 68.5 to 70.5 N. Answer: 5.976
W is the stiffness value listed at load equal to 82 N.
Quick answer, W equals 5.996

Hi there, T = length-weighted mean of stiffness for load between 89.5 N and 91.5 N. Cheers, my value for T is 5.93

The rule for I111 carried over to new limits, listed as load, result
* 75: 6.238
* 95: 5.676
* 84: 5.943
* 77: 6.26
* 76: 6.227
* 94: 5.903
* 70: 5.976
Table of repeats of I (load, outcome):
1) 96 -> 5.594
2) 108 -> 4.791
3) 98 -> 5.42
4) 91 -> 5.916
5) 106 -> 3.988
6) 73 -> 6.058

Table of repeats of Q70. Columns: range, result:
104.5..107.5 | 3.683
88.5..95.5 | 5.676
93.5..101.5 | 4.37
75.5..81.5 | 5.877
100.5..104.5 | 3.617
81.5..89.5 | 5.678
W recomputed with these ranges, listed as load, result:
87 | 5.678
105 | 3.683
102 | 4.024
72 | 6.079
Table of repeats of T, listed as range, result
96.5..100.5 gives 5.17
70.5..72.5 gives 6.1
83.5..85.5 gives 5.91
